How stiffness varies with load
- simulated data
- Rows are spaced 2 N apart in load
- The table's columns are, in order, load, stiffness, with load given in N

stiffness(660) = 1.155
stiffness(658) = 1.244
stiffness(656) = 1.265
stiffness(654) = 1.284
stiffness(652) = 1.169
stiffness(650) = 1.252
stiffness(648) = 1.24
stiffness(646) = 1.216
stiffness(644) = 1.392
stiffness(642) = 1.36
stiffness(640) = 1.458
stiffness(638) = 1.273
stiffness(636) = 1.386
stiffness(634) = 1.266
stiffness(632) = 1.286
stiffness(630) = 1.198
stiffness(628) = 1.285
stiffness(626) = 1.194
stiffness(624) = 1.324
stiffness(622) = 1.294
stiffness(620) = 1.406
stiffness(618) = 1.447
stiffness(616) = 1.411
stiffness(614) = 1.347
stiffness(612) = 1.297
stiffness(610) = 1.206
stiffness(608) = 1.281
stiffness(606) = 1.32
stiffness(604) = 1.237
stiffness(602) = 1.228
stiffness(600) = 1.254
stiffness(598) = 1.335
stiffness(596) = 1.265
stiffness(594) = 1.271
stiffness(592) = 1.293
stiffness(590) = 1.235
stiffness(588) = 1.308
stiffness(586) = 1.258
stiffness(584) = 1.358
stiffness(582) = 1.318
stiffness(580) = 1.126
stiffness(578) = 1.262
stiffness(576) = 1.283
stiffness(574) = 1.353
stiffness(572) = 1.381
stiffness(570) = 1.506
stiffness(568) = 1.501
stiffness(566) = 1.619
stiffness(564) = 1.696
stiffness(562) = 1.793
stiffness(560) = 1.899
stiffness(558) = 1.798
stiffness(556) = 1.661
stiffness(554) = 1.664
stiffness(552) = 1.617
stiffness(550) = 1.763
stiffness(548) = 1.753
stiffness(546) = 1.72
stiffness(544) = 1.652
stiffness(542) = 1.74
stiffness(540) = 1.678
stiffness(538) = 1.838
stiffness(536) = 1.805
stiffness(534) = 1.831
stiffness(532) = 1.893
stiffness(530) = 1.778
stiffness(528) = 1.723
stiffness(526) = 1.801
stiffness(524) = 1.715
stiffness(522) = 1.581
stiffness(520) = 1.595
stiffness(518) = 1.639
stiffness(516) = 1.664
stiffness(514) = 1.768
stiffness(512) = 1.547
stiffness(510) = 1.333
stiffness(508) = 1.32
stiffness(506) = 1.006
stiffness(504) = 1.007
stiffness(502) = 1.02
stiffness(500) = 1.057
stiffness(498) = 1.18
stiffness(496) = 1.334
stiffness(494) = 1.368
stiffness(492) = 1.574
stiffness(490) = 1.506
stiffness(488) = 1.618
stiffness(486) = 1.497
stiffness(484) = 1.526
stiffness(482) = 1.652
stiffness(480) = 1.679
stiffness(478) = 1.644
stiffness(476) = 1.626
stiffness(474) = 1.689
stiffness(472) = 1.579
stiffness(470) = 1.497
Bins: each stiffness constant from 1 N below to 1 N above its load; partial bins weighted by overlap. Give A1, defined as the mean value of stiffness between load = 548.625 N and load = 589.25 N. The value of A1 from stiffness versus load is 1.51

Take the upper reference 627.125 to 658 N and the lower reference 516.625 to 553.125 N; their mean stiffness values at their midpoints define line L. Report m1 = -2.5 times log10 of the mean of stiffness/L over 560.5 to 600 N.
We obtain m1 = 0.12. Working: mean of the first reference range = 1.73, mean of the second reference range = 1.29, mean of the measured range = 1.38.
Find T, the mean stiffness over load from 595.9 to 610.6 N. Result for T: 1.27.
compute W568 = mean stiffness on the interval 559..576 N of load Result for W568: 1.58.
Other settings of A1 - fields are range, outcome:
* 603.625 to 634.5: 1.3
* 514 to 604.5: 1.55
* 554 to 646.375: 1.37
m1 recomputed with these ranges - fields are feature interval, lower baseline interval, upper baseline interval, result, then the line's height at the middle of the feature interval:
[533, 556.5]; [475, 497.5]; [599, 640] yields -0.20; 1.43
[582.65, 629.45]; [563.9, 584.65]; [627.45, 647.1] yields 0.04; 1.35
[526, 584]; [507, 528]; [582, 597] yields -0.13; 1.44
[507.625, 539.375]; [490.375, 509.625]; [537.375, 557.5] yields -0.15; 1.46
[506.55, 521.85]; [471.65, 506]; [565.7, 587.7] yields -0.10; 1.41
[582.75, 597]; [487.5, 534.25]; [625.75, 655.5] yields 0.07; 1.36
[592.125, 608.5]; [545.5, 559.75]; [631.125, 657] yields 0.18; 1.5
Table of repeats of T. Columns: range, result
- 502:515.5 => 1.32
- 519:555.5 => 1.73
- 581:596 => 1.29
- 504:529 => 1.54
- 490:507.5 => 1.21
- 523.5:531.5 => 1.77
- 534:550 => 1.75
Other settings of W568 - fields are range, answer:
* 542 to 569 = 1.7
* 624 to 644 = 1.31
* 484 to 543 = 1.53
